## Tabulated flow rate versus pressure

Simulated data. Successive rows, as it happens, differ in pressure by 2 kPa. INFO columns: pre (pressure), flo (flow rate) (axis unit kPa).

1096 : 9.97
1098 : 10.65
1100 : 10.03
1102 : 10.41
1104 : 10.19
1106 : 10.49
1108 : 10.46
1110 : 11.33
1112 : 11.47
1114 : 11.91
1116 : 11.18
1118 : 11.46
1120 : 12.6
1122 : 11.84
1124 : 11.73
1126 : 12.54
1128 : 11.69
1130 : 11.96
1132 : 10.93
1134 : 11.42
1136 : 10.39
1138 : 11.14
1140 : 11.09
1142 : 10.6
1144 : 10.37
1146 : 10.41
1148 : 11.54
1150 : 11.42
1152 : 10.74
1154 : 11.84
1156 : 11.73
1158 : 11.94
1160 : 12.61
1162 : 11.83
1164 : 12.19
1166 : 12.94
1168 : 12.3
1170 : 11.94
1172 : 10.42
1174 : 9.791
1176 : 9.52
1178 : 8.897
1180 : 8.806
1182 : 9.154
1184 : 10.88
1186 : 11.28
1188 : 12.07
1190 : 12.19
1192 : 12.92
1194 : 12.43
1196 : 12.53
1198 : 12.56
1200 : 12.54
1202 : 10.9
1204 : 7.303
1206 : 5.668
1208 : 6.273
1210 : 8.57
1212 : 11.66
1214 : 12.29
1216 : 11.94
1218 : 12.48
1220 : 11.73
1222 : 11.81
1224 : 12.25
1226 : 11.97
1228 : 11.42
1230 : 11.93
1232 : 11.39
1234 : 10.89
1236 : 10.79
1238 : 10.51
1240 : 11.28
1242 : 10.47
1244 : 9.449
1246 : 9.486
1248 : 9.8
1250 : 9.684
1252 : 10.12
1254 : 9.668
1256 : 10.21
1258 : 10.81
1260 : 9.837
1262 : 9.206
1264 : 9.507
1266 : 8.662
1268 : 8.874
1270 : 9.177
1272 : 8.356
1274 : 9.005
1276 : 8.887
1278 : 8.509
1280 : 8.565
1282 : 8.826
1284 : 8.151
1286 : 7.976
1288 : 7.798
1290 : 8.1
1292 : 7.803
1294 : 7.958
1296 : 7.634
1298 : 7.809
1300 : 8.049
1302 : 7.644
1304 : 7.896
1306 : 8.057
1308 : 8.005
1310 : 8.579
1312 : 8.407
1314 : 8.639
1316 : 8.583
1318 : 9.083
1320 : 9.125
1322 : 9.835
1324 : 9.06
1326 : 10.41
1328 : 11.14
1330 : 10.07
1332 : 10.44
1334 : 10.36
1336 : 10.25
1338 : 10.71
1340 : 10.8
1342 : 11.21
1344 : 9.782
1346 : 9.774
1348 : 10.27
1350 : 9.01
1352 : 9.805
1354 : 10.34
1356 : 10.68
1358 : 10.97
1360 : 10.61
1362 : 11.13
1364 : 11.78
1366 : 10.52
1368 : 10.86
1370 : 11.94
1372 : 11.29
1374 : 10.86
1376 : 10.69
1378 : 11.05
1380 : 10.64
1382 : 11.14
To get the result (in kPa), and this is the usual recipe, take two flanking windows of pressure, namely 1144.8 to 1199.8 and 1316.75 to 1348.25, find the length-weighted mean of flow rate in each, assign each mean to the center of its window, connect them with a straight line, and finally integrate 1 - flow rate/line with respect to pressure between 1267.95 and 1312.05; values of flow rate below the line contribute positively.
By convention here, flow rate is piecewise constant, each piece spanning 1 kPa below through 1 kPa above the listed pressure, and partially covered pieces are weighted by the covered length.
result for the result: 9.3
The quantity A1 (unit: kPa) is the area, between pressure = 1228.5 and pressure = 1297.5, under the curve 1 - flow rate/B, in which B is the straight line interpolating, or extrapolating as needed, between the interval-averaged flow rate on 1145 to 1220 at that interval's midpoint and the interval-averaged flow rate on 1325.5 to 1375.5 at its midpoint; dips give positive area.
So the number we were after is 9.0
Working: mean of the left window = 11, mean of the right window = 10.6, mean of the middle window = 9.39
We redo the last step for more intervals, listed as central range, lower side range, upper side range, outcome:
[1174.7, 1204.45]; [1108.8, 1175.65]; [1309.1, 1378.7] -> 0.50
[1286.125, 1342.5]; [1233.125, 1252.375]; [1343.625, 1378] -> 7.91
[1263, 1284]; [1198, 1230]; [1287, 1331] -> 1.32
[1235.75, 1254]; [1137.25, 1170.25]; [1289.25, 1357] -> 0.37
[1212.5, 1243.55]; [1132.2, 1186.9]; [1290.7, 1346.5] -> -3.91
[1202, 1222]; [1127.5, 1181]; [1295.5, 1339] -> 0.89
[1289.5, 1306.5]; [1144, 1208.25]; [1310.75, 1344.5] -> 3.73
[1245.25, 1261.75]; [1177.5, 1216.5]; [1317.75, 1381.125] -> 0.93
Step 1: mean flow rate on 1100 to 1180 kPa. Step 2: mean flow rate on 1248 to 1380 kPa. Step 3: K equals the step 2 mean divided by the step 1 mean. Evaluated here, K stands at 0.85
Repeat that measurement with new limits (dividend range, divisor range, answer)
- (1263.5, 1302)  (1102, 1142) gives 0.74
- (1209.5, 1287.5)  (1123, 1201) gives 0.89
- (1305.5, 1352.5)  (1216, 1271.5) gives 0.92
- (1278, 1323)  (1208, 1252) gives 0.76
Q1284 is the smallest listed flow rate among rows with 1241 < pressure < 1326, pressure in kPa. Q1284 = 7.634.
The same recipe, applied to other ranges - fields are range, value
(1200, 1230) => 5.668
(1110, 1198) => 8.806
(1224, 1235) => 10.89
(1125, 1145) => 10.37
